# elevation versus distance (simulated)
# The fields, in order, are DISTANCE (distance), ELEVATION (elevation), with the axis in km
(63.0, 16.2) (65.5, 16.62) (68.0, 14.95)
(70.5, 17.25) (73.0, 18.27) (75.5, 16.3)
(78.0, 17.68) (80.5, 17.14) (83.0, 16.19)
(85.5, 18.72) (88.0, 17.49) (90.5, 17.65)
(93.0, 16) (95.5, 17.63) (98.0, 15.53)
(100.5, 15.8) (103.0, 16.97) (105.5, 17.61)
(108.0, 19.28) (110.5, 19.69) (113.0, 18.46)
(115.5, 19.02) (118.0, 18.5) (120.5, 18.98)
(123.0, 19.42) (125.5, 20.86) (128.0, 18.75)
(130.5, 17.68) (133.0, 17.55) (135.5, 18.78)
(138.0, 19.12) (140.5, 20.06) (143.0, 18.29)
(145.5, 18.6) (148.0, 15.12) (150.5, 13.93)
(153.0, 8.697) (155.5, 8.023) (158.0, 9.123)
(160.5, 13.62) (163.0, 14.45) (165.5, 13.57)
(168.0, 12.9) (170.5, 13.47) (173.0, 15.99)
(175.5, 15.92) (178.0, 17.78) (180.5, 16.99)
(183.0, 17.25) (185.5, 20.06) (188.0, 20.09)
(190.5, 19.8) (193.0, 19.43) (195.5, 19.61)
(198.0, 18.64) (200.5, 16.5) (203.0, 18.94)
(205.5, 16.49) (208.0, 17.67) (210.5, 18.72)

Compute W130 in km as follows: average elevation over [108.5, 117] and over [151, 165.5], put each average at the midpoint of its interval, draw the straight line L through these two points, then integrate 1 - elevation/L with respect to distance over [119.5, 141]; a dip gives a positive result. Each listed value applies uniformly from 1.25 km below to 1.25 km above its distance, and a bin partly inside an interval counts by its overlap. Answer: -4.1 km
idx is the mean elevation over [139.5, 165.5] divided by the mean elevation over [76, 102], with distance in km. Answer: 0.82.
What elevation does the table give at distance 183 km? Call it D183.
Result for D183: 17.25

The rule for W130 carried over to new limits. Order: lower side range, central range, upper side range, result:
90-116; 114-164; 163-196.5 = 2.5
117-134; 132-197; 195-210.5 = 8.1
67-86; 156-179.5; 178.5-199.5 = 5.9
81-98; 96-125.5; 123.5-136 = -0.3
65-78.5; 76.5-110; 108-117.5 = 1.3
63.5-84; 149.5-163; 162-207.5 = 4.8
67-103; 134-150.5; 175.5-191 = -0.2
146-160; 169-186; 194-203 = -1.5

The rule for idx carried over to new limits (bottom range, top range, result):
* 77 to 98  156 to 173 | 0.75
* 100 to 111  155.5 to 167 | 0.68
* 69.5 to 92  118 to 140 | 1.09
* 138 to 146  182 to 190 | 1.01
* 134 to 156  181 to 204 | 1.19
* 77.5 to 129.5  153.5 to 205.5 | 0.89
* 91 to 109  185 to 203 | 1.13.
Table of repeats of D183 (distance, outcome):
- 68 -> 14.95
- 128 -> 18.75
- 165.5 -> 13.57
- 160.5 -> 13.62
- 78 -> 17.68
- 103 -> 16.97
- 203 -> 18.94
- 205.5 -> 16.49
